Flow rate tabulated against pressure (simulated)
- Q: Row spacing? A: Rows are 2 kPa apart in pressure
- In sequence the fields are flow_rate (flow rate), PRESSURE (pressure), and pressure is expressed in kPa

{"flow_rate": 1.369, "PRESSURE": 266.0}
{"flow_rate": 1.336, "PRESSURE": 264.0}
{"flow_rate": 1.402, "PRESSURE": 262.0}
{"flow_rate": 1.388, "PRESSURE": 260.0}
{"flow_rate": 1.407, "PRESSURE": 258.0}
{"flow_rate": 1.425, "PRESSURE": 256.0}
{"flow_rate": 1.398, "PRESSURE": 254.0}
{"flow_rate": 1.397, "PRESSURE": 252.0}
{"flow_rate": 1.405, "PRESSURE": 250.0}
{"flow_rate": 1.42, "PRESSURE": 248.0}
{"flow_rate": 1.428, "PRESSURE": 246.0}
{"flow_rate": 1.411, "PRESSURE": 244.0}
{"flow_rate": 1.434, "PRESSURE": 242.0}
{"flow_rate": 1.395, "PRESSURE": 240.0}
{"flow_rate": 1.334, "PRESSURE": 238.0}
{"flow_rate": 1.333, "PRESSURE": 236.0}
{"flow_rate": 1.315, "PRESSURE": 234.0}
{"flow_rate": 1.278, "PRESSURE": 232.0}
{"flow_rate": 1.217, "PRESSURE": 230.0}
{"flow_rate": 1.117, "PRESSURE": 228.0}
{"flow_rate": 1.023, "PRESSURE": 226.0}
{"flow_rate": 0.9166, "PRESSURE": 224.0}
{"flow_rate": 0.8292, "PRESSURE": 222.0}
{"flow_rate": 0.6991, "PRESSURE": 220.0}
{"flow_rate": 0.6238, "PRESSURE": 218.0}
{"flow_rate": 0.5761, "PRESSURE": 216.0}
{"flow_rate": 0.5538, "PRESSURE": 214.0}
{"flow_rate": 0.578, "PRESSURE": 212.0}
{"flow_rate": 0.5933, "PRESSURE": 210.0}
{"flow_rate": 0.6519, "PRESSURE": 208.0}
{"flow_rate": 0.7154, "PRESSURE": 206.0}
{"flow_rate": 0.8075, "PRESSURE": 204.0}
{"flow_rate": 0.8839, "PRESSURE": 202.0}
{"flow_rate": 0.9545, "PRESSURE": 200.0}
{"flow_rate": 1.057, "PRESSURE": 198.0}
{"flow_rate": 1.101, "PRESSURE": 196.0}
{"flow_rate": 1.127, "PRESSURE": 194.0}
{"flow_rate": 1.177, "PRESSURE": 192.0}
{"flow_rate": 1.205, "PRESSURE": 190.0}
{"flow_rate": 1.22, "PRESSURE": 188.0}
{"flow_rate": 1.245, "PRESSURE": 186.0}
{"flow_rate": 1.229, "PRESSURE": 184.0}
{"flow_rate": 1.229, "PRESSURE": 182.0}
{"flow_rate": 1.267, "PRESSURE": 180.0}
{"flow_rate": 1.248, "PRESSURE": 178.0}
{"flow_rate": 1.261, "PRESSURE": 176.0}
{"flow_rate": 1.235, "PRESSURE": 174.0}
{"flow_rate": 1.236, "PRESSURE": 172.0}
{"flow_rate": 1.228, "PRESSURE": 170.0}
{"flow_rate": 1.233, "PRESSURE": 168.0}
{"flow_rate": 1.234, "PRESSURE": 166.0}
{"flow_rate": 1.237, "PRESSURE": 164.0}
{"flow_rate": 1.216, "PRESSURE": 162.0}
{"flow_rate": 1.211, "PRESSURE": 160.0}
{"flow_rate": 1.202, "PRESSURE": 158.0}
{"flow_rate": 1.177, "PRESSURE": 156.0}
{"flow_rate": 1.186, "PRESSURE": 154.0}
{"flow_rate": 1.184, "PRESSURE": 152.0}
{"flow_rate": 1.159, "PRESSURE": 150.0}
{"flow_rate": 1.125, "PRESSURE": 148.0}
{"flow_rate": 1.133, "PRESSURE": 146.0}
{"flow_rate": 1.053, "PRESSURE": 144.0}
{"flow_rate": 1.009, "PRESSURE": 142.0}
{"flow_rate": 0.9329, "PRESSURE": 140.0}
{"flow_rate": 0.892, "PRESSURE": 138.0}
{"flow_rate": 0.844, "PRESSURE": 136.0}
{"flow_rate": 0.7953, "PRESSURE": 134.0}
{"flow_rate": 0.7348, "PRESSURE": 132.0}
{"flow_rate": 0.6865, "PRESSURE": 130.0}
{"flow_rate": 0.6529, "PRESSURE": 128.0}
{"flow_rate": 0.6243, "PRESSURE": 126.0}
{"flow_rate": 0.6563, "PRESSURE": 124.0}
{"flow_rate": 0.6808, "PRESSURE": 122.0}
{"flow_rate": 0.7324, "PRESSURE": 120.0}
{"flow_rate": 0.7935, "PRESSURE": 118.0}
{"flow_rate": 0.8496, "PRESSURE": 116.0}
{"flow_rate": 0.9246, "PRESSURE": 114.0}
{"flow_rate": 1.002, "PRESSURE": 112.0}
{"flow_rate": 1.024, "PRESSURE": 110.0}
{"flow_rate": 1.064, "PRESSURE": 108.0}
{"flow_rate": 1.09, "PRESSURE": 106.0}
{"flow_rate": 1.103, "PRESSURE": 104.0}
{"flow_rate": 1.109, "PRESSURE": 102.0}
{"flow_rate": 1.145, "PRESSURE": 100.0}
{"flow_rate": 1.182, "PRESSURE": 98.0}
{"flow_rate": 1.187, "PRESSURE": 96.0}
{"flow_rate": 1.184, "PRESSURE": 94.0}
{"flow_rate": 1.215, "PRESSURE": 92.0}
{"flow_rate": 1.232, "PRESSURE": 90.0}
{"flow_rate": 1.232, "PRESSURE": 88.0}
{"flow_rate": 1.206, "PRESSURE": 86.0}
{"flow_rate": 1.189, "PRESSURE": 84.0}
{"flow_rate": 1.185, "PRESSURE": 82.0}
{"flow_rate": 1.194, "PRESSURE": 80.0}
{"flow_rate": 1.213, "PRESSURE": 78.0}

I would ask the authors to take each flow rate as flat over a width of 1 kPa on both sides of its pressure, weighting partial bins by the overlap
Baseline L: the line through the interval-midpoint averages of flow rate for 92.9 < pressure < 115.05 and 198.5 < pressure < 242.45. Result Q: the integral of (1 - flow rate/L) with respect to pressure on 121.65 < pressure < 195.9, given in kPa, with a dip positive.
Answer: -4.5 kPa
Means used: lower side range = 1.09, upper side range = 0.942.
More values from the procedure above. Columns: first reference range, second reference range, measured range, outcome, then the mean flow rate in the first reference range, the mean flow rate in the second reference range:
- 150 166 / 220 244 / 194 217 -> 7.8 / 1.2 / 1.19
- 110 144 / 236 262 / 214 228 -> 5.3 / 0.815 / 1.4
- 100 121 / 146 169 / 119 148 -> 7.0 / 0.978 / 1.19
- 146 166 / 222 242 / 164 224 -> 9.7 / 1.19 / 1.21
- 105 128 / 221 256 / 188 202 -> 0.3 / 0.849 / 1.28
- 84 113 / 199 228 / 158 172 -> -4.7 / 1.14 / 0.756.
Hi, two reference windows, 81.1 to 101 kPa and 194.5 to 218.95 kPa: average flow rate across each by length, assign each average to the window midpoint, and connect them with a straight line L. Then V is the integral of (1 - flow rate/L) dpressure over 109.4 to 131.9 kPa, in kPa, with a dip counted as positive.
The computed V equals 6.4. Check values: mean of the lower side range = 1.2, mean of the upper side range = 0.766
